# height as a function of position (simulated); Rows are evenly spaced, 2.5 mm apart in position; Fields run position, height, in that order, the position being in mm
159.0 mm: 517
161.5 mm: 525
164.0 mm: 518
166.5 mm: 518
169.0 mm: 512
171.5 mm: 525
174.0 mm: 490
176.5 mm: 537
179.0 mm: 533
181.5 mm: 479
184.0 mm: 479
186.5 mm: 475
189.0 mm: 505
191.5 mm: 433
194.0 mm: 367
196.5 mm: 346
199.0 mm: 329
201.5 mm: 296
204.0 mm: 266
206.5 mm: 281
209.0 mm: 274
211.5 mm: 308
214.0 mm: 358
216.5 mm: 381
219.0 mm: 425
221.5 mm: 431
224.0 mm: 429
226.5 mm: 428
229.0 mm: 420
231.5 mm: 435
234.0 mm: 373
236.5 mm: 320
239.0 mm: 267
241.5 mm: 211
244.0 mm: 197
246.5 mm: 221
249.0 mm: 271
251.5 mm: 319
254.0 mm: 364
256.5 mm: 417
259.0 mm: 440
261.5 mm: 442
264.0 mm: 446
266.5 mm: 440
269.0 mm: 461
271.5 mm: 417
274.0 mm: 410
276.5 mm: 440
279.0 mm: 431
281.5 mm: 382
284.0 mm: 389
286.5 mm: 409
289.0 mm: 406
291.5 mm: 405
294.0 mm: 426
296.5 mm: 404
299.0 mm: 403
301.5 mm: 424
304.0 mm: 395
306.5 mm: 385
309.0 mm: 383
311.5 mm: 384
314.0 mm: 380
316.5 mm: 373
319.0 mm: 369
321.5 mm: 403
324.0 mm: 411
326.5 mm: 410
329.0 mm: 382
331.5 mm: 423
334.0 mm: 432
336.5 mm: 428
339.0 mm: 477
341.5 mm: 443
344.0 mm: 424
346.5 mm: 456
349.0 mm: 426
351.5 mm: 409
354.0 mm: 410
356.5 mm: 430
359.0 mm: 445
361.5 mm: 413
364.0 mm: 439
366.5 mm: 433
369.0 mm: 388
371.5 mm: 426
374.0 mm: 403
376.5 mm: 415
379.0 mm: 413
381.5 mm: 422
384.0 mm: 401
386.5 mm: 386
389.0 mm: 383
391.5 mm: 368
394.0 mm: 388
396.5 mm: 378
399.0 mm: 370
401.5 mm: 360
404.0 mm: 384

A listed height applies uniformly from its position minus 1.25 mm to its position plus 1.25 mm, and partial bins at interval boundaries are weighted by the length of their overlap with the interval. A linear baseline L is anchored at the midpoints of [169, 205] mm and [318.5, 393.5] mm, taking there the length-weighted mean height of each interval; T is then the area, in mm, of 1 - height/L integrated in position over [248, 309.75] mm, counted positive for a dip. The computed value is 2.94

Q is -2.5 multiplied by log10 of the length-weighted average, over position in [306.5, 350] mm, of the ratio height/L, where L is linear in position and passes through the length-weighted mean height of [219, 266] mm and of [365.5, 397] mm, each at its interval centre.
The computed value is -0.07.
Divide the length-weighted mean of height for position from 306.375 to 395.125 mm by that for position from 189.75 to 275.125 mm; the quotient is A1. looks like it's 1.14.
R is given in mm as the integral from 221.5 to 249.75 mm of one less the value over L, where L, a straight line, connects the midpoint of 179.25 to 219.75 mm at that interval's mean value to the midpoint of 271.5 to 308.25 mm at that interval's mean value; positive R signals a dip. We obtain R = 4.28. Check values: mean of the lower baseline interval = 378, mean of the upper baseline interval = 408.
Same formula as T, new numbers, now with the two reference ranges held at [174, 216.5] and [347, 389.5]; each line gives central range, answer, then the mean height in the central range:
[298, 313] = 0.5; 395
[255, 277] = -1.7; 434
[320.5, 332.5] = 0.1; 406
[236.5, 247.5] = 4.5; 235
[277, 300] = -0.1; 407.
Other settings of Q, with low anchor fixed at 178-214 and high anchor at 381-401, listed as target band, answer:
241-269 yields 0.09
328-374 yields -0.11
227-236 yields -0.06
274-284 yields -0.08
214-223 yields -0.06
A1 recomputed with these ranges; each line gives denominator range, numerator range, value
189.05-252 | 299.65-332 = 1.16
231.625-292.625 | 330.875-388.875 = 1.14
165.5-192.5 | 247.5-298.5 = 0.81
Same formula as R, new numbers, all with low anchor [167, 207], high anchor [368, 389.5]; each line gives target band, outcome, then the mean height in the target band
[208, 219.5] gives 2.22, 346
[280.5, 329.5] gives 2.27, 396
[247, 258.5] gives 2.23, 341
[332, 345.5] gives -0.96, 440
